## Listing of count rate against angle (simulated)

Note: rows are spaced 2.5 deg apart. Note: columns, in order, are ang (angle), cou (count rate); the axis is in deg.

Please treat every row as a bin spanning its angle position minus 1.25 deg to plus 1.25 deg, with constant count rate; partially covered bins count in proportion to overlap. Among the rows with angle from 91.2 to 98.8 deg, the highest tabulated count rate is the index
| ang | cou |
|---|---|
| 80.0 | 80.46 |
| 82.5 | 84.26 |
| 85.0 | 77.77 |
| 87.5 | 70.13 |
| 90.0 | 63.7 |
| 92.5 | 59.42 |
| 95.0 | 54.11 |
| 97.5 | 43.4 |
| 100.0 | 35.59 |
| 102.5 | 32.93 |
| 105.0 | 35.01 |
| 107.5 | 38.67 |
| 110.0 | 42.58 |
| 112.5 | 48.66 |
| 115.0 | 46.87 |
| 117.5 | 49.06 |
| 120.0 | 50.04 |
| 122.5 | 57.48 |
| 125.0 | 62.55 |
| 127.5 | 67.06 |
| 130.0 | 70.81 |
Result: 59.42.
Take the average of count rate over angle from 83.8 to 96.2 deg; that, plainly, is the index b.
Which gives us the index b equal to 65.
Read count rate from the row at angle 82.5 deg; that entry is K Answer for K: 84.26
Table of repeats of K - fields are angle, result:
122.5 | 57.48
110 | 42.58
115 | 46.87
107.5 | 38.67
